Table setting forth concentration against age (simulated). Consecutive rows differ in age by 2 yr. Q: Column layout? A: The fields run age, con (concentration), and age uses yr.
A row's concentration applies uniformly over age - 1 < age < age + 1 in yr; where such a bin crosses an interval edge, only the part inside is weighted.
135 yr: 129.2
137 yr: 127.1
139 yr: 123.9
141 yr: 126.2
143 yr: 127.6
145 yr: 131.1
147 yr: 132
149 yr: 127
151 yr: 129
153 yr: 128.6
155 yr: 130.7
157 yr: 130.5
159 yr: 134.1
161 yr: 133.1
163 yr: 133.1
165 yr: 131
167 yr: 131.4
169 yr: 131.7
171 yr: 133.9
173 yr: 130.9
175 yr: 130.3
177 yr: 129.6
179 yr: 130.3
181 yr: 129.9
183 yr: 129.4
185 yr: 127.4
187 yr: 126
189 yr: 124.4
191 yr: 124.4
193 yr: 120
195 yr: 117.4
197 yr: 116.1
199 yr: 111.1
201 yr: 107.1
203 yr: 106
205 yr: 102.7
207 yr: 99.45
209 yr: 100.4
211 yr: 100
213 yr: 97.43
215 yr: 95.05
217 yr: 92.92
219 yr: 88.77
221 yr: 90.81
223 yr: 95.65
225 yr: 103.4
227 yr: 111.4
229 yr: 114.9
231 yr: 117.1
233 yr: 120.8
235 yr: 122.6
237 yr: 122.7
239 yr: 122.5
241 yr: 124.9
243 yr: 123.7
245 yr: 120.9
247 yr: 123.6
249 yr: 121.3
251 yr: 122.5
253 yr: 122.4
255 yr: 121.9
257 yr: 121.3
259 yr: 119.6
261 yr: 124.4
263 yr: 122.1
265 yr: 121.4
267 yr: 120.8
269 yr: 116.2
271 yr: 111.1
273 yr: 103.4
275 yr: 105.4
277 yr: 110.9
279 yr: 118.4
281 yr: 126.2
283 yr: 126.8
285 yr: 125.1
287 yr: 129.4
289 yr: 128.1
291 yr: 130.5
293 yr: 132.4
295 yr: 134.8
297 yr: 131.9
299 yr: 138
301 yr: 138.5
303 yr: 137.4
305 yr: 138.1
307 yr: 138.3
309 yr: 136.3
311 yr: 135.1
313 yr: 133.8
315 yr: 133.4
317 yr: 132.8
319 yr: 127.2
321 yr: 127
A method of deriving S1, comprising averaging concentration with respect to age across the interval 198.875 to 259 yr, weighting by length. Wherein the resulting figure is 111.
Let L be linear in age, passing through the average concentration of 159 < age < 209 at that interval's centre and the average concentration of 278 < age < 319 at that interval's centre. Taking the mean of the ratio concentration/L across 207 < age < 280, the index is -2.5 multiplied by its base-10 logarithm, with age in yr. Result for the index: 0.13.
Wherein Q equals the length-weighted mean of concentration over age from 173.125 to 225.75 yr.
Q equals 112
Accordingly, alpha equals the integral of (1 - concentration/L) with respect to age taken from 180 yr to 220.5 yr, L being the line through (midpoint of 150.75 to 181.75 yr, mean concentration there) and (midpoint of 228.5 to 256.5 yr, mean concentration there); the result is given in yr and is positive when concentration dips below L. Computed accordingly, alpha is 5.27 yr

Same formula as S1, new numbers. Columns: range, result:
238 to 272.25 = 121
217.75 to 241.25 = 111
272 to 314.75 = 129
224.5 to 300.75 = 122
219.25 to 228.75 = 101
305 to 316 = 136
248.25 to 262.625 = 122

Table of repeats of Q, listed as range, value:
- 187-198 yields 121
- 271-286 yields 116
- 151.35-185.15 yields 131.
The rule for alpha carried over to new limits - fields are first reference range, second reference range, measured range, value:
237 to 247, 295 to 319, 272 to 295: 1.6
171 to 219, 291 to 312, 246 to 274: 1.8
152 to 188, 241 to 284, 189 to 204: 1.4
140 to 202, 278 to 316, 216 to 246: 4.2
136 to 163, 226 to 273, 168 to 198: -0.1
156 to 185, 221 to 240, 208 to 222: 2.7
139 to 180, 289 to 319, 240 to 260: 1.6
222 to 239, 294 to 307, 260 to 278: 1.6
